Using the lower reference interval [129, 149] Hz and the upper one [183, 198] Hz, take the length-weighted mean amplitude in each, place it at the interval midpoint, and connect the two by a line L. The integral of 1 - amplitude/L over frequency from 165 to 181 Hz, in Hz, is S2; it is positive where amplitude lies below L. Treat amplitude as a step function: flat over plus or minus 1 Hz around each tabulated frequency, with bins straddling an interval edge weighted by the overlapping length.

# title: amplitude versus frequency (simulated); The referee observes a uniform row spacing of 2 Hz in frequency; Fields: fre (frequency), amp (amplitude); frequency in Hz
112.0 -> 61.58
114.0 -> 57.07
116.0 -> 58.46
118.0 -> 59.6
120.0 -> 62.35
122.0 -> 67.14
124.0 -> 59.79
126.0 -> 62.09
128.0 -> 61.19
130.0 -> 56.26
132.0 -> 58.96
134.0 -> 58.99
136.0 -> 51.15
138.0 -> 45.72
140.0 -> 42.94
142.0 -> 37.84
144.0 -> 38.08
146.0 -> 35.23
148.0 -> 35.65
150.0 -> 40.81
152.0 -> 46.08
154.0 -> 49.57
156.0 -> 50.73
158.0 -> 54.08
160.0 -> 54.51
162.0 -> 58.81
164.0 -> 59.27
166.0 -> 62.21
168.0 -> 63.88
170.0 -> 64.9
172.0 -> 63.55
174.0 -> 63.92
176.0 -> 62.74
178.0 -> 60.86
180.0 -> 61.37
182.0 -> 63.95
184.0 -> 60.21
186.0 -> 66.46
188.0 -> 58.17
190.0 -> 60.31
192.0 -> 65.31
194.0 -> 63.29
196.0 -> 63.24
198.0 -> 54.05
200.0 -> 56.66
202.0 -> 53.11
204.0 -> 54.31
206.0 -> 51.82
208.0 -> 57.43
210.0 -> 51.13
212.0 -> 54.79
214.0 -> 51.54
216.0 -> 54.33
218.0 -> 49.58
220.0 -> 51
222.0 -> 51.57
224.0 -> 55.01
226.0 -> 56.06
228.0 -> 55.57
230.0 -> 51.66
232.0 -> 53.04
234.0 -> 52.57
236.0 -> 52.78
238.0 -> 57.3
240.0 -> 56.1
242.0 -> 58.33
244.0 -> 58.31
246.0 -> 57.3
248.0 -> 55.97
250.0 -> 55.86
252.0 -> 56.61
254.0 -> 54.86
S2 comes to -1.8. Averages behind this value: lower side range 46.1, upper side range 61.9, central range 62.9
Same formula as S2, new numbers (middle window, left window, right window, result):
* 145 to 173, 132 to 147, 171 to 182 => 1.0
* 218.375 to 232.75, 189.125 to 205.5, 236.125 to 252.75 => 1.1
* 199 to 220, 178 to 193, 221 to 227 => 1.4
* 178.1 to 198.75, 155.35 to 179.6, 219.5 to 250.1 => -1.1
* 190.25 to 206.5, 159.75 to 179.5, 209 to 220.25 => -0.7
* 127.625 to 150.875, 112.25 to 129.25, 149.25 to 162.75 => 3.9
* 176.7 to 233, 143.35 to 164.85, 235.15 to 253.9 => -4.6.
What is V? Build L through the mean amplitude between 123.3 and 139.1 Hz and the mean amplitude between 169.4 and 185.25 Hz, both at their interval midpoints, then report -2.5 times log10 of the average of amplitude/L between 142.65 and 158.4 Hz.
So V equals 0.34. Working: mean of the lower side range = 56.6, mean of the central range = 43.3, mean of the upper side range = 62.7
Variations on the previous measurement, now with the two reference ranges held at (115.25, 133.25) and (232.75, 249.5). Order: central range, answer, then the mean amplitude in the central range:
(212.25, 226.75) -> 0.08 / 52.8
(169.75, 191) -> -0.07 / 62.3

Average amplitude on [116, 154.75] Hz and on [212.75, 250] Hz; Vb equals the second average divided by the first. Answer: 1.1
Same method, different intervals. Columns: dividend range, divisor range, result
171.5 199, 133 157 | 1.39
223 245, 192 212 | 0.98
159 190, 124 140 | 1.11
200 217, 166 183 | 0.85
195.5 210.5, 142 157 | 1.31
